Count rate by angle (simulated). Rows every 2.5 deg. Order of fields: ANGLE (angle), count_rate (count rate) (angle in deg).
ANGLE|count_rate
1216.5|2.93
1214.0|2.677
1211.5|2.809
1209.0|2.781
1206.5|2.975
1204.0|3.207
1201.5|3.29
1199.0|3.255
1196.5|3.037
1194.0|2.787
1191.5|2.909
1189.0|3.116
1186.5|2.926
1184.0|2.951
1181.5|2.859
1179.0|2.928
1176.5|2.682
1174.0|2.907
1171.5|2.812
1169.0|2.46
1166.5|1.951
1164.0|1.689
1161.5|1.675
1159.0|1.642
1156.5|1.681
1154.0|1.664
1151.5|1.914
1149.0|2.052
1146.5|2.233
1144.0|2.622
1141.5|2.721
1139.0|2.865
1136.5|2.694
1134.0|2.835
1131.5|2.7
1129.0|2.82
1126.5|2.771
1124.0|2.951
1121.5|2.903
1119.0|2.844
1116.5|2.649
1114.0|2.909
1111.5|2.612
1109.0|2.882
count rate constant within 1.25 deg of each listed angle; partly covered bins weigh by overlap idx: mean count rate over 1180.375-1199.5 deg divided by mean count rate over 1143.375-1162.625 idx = 1.55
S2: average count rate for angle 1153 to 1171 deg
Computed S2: 1.87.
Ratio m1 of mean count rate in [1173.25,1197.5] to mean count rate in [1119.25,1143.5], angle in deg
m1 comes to 1.0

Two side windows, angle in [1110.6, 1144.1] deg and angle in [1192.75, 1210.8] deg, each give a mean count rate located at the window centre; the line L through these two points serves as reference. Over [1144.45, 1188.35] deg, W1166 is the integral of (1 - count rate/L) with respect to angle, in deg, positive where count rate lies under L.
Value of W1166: 9.20 deg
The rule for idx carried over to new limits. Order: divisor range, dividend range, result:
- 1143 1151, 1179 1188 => 1.29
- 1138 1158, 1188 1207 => 1.40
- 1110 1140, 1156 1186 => 0.85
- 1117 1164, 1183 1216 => 1.24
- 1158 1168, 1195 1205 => 1.81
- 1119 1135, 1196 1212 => 1.08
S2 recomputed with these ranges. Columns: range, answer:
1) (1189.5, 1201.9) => 3.04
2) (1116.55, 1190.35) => 2.52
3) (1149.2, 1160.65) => 1.75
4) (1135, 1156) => 2.33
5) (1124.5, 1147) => 2.72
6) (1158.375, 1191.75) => 2.54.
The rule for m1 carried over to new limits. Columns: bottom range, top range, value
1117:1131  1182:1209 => 1.07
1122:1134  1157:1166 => 0.60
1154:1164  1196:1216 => 1.80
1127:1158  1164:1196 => 1.14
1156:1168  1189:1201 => 1.73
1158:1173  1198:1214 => 1.47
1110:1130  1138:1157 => 0.79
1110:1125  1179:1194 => 1.04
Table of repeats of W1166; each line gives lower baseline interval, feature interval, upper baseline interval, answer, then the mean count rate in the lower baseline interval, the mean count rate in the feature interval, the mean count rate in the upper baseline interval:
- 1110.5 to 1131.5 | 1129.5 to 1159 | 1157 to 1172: 0.5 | 2.8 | 2.34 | 1.98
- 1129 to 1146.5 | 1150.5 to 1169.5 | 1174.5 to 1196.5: 6.7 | 2.71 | 1.81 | 2.9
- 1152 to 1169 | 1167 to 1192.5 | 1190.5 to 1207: -4.3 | 1.78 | 2.83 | 3.07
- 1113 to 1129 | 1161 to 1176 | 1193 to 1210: 3.4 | 2.84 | 2.3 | 3.06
